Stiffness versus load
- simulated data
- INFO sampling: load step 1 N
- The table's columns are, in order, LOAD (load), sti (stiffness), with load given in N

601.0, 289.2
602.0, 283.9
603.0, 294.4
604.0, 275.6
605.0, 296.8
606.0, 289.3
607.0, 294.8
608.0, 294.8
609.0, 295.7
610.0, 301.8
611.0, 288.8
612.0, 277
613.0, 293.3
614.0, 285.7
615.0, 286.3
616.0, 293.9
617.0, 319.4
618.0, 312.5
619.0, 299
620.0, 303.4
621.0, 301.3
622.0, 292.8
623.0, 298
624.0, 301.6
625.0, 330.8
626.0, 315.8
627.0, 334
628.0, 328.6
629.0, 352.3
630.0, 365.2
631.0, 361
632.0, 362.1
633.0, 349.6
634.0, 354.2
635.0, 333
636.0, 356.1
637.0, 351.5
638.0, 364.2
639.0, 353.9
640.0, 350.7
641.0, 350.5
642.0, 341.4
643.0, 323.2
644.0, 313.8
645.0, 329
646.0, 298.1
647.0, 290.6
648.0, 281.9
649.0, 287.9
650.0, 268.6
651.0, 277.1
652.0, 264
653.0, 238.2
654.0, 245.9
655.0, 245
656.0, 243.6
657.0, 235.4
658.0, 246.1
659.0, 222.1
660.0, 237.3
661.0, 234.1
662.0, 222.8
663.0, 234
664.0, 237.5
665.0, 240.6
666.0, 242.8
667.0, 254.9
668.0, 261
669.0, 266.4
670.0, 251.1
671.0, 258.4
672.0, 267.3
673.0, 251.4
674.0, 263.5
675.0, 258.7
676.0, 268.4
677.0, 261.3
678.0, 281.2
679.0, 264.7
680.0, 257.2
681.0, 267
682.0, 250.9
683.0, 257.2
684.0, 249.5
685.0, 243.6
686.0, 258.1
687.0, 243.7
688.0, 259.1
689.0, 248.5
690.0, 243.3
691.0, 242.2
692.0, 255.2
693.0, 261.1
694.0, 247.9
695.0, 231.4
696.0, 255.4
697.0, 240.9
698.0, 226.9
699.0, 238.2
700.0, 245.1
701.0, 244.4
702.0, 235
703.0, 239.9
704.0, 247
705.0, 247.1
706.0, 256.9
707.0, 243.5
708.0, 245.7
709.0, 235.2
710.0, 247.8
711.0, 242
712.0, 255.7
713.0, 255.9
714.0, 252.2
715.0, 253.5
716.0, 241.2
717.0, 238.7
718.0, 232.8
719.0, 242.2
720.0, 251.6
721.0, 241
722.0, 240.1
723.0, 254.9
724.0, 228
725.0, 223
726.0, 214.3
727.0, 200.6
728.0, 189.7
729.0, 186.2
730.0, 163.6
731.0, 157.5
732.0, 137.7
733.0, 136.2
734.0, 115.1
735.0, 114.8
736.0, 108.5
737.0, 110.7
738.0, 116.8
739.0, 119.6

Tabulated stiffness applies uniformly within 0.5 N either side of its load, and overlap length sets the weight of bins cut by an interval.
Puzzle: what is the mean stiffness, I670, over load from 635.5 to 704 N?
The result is 266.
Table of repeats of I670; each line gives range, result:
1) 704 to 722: 246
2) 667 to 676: 260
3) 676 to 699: 252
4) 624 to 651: 331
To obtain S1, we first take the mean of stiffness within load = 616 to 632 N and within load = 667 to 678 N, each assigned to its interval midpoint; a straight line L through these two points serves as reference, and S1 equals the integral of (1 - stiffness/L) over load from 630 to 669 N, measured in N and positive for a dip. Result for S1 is 0.16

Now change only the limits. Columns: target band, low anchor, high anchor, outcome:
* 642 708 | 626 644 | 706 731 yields 7.8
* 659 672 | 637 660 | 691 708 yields 1.4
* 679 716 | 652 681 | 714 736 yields -3.9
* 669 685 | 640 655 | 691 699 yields 0.2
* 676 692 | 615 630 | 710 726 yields 0.7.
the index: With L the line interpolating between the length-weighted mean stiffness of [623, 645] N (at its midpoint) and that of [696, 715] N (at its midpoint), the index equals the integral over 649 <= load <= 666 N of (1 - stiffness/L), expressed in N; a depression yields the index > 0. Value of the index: 3.58 N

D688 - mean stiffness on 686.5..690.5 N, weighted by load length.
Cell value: 249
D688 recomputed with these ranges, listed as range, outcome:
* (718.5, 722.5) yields 244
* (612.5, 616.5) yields 290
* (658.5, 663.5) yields 230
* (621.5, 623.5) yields 295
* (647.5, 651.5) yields 279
